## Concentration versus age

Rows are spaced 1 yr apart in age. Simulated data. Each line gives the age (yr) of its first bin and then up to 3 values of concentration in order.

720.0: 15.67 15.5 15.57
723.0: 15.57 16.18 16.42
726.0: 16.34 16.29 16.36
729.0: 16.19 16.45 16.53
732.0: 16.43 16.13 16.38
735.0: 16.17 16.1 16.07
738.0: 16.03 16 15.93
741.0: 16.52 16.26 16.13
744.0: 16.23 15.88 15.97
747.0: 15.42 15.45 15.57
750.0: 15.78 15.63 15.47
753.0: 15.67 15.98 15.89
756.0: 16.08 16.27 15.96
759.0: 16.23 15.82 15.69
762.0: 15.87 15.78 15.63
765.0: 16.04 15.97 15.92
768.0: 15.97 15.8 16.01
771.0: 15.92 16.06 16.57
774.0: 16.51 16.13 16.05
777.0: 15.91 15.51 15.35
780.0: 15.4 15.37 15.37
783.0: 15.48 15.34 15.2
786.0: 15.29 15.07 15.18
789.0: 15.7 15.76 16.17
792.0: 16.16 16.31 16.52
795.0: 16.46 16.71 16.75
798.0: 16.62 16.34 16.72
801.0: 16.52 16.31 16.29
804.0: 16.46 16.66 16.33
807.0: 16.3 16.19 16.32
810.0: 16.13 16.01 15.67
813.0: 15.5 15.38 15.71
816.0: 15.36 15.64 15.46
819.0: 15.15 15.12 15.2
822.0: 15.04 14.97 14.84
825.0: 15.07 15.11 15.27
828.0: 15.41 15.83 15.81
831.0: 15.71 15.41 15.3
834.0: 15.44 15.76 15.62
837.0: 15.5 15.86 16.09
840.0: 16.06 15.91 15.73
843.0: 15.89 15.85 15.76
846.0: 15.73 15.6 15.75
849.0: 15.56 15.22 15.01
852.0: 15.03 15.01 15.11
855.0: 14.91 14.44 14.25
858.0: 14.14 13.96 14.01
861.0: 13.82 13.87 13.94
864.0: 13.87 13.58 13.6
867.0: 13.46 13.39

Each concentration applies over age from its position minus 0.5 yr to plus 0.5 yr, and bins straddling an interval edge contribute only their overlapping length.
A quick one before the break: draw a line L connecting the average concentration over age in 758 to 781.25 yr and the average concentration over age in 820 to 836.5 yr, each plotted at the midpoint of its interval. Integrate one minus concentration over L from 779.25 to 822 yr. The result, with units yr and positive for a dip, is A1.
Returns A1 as -0.7 yr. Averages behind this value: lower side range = 15.9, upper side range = 15.4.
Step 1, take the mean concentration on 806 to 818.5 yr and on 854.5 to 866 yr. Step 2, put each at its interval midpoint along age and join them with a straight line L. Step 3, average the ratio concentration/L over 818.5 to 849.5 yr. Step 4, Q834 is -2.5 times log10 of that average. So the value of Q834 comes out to -0.04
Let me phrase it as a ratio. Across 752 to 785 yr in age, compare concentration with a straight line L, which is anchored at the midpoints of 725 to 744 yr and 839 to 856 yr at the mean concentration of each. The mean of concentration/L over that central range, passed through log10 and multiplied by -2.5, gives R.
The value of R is 0.01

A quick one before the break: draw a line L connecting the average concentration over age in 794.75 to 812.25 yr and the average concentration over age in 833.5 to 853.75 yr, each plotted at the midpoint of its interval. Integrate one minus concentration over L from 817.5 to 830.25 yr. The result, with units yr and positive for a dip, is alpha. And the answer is 0.6 yr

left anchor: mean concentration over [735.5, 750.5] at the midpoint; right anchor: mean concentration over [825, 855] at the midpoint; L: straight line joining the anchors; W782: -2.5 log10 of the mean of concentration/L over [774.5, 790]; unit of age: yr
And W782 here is 0.02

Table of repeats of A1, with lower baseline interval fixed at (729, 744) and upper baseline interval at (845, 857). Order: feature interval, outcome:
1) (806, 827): 0.0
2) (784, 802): -0.4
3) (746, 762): 0.3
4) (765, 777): -0.1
